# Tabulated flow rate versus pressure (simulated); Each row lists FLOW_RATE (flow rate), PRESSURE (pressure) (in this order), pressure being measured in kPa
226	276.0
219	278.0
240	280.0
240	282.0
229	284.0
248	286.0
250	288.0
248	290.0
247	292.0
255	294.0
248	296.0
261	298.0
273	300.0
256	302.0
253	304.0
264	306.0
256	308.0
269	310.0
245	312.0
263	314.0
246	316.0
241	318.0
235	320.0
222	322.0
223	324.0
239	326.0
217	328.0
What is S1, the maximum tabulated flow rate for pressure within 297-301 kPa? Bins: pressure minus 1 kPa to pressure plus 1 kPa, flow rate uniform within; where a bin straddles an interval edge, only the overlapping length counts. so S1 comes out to 273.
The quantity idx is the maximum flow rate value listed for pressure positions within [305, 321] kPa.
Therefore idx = 269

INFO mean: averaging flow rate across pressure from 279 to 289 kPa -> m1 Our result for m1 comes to 241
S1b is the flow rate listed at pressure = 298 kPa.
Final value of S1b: 261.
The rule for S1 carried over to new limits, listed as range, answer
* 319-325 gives 235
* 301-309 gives 264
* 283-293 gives 250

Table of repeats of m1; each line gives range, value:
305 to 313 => 258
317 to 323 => 233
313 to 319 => 250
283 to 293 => 244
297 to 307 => 261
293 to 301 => 259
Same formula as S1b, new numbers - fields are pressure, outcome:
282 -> 240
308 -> 256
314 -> 263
